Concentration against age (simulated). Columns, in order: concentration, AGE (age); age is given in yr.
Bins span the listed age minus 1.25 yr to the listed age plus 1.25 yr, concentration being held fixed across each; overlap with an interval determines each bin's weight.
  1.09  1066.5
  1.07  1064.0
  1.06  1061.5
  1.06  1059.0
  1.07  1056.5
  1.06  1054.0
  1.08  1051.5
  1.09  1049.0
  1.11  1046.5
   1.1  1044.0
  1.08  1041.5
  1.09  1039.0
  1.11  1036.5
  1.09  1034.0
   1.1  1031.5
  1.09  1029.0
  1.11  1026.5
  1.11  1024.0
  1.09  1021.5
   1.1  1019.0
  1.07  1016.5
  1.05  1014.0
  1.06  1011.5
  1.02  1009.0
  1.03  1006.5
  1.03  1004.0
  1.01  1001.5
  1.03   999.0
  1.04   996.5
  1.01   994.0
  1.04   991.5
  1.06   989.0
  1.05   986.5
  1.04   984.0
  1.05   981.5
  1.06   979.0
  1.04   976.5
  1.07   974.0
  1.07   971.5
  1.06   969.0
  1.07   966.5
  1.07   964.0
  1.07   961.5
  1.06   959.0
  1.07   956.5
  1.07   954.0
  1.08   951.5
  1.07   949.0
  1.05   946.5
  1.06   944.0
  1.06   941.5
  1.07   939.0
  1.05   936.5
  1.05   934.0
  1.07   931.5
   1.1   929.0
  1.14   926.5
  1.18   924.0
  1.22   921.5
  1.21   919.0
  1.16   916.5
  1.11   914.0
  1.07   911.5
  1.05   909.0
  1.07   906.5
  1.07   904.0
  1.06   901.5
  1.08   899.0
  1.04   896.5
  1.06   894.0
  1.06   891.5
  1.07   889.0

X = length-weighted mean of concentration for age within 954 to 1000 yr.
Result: 1.05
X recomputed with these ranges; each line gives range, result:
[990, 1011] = 1.03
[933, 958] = 1.06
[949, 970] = 1.07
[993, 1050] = 1.07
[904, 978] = 1.09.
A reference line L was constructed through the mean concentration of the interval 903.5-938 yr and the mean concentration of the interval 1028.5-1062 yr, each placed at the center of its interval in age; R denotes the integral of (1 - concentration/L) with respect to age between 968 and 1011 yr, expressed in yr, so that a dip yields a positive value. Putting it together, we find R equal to 2.2 yr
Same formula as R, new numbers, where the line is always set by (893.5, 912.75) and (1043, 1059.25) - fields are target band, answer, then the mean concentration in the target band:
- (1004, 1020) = 0.4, 1.05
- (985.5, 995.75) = 0.3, 1.04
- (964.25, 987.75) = 0.3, 1.06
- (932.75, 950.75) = 0.1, 1.06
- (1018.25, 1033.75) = -0.3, 1.1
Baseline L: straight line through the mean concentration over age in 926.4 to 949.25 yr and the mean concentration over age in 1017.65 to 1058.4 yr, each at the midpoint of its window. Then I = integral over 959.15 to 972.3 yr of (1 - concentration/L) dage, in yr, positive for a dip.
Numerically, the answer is 0.10 yr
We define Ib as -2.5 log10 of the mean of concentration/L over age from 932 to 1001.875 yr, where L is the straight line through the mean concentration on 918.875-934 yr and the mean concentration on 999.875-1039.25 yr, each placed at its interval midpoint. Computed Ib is 0.06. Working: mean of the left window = 1.14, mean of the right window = 1.07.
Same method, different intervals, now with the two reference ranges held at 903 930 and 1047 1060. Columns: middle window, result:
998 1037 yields 0.02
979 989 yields 0.05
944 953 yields 0.05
